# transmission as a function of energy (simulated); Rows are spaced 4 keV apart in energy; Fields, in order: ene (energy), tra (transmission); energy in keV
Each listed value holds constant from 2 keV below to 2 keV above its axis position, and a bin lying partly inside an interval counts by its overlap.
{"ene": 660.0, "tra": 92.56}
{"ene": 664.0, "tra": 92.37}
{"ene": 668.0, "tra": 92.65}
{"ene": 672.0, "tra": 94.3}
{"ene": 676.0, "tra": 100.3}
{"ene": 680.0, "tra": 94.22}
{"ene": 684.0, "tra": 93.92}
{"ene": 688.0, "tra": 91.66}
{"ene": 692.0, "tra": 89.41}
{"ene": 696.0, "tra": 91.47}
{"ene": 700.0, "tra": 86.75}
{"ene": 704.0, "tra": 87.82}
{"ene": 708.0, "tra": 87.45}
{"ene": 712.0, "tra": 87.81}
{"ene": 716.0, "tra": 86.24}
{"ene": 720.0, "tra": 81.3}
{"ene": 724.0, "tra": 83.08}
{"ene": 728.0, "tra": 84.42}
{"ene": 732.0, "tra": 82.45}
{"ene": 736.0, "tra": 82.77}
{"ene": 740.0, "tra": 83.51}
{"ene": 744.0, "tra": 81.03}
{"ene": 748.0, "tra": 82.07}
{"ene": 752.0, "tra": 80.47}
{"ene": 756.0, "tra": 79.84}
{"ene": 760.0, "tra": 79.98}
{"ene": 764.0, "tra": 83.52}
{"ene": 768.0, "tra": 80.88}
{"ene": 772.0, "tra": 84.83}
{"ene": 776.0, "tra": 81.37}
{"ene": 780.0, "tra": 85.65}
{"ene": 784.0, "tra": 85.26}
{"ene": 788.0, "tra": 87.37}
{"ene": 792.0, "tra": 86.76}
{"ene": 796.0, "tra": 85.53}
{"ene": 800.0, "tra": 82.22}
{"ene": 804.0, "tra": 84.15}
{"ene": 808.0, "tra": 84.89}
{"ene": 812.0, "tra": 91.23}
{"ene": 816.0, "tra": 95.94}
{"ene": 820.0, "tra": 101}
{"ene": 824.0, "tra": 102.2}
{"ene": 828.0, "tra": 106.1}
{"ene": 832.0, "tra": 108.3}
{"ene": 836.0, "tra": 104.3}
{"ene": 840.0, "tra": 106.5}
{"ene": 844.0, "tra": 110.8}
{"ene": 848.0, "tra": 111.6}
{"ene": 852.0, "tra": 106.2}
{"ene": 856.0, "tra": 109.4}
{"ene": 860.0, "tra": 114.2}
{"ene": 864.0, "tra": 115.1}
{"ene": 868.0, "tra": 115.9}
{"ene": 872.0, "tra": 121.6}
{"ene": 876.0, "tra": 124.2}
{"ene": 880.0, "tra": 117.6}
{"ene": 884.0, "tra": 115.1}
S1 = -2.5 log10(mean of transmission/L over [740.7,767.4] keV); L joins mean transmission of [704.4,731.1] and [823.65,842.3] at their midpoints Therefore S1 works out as 0.13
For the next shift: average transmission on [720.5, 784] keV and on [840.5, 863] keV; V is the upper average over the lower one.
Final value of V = 1.34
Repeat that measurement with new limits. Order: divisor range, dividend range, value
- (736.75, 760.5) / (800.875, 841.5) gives 1.20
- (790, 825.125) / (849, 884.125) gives 1.28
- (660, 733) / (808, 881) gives 1.21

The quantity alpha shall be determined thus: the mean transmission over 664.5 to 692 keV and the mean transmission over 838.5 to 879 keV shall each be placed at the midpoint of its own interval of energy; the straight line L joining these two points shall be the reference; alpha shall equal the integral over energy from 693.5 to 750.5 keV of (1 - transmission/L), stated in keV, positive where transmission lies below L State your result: 8.0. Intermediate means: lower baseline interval 94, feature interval 84.9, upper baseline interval 114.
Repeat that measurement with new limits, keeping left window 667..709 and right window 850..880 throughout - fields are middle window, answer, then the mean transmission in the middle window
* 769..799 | 5.63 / 85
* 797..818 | 3.94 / 87.6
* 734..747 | 2.16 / 82.4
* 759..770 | 2.20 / 81.6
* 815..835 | 1.27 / 103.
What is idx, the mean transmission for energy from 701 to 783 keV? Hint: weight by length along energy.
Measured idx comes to 83.4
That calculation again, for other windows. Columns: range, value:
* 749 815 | 84.1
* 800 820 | 89.6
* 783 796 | 86.4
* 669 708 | 92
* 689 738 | 86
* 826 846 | 107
